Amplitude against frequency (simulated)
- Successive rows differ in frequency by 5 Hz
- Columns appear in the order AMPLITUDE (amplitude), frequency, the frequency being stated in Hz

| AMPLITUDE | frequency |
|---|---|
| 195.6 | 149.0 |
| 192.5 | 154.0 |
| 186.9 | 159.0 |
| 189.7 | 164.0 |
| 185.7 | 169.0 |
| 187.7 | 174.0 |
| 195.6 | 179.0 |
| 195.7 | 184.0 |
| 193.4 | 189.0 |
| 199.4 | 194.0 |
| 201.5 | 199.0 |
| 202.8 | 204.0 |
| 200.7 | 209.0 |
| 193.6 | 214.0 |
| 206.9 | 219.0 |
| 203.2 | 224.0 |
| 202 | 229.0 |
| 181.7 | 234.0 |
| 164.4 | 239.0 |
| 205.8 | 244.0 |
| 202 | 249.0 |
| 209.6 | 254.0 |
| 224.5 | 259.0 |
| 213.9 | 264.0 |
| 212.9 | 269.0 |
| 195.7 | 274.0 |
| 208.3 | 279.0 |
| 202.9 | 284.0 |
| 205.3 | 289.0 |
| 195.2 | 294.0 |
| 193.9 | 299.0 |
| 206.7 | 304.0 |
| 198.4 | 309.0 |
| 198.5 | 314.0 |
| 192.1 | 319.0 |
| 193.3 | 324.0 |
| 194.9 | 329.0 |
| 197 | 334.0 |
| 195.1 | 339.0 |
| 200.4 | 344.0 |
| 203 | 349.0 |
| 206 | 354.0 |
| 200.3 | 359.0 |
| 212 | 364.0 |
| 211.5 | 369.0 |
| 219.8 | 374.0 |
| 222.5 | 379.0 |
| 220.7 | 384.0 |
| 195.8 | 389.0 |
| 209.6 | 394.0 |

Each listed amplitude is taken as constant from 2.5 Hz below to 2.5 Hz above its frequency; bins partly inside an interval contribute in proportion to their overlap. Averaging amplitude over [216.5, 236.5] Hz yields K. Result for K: 198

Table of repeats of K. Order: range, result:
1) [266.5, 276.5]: 204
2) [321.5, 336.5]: 195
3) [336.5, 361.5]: 201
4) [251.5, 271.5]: 215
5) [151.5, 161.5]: 190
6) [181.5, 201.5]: 198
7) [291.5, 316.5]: 199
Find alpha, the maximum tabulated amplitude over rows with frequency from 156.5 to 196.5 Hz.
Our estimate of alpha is 199.4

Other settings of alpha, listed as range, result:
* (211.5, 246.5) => 206.9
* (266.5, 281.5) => 212.9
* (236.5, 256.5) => 209.6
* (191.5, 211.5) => 202.8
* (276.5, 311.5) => 208.3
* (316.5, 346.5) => 200.4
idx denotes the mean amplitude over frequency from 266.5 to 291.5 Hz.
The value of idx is 205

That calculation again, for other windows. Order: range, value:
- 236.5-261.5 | 201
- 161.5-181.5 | 190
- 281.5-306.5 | 201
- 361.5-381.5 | 216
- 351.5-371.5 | 207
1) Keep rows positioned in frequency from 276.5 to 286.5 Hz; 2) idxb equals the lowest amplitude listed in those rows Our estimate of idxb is 202.9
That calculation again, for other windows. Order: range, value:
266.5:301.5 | 193.9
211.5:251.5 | 164.4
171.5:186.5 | 187.7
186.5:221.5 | 193.4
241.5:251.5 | 202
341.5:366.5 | 200.3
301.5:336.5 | 192.1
